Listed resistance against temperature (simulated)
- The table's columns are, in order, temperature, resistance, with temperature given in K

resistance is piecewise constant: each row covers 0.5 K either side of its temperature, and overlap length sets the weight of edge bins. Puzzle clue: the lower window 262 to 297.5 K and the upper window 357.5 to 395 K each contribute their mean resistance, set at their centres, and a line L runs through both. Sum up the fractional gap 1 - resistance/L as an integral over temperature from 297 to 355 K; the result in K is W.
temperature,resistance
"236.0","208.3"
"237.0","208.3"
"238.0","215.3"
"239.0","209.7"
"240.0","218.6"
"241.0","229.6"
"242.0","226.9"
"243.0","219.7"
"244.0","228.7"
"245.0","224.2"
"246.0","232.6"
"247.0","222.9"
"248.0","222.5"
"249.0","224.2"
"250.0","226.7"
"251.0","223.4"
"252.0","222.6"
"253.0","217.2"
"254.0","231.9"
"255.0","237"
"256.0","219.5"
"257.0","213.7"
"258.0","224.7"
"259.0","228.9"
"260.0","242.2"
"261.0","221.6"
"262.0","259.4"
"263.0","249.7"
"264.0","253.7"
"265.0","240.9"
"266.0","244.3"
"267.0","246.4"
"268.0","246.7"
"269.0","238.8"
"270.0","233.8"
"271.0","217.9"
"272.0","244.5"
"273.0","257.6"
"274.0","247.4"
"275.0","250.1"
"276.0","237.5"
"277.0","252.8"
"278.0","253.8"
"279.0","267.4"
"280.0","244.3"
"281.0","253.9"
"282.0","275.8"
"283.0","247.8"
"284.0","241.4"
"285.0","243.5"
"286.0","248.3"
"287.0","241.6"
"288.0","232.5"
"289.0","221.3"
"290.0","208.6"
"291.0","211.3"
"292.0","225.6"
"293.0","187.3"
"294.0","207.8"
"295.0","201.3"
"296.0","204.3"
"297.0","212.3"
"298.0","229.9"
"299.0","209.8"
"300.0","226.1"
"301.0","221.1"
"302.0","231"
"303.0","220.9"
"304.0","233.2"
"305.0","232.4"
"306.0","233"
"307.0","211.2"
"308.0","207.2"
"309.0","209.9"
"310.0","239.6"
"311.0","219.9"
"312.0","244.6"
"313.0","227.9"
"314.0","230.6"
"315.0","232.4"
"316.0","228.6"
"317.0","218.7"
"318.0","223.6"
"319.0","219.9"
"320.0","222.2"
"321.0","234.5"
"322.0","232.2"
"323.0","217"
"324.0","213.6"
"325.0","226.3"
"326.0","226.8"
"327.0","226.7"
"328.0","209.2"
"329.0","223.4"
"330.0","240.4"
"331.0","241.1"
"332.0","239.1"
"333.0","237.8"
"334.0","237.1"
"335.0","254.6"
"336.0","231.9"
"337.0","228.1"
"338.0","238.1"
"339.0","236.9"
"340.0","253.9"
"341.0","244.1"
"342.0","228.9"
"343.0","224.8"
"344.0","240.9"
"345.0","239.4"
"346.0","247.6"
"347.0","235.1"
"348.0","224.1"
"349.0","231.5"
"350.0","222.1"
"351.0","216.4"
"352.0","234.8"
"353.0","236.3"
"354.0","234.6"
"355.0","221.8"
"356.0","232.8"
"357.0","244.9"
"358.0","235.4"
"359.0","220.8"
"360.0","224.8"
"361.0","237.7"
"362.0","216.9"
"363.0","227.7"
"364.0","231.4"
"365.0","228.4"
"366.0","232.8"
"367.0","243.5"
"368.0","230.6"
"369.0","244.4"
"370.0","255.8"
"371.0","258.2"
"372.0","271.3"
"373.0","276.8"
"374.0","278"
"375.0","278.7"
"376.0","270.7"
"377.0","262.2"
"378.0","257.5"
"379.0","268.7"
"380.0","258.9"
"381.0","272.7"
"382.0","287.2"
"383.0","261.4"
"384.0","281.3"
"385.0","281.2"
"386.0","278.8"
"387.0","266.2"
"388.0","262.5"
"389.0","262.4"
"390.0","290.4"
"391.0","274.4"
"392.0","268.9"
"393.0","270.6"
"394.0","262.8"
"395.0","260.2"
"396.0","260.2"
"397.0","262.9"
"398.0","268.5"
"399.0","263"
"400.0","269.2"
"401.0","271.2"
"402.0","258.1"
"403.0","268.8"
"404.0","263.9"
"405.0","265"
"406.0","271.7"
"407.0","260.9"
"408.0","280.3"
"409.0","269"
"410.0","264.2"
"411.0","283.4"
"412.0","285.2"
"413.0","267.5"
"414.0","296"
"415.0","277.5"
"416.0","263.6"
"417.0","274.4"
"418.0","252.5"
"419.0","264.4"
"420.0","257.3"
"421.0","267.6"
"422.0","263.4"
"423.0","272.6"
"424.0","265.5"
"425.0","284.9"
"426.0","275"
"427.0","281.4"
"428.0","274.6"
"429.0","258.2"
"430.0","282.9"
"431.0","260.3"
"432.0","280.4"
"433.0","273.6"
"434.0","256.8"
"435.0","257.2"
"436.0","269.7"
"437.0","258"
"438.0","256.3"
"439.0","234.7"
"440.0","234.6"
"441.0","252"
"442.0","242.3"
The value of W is 4.2 K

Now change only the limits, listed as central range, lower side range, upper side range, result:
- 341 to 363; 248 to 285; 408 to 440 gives 2.1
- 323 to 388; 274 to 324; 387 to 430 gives 1.8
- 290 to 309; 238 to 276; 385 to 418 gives 2.1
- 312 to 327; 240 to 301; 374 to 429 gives 1.2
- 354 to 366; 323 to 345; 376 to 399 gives 1.0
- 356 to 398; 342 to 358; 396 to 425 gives -1.4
